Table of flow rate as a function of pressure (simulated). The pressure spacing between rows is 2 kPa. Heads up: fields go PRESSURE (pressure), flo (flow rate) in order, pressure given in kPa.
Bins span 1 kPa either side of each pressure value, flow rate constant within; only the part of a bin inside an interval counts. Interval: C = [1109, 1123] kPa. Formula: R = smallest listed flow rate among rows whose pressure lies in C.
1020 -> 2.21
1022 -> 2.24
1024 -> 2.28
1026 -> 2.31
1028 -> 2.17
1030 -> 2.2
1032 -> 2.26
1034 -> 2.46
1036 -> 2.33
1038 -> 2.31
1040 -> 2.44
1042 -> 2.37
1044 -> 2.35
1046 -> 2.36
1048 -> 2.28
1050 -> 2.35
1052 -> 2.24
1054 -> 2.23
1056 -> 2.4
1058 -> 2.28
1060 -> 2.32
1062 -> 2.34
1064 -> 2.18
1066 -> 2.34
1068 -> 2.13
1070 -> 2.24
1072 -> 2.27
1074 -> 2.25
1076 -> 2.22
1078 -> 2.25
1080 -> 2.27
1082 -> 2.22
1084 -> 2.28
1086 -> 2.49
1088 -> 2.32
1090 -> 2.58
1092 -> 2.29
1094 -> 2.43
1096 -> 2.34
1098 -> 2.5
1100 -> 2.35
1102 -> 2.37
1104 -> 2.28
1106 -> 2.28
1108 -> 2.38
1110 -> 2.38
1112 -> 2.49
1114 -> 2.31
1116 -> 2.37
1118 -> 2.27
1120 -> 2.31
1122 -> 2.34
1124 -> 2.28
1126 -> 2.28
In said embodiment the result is 2.27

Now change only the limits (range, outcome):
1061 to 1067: 2.18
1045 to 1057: 2.23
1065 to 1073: 2.13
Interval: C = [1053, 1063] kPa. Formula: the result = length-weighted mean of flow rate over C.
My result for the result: 2.31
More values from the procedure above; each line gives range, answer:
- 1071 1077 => 2.25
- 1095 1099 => 2.42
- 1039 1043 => 2.41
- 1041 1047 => 2.36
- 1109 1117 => 2.39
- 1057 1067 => 2.29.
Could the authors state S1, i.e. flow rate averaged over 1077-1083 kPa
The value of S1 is 2.25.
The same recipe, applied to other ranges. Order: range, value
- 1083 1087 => 2.38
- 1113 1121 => 2.31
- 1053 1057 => 2.31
